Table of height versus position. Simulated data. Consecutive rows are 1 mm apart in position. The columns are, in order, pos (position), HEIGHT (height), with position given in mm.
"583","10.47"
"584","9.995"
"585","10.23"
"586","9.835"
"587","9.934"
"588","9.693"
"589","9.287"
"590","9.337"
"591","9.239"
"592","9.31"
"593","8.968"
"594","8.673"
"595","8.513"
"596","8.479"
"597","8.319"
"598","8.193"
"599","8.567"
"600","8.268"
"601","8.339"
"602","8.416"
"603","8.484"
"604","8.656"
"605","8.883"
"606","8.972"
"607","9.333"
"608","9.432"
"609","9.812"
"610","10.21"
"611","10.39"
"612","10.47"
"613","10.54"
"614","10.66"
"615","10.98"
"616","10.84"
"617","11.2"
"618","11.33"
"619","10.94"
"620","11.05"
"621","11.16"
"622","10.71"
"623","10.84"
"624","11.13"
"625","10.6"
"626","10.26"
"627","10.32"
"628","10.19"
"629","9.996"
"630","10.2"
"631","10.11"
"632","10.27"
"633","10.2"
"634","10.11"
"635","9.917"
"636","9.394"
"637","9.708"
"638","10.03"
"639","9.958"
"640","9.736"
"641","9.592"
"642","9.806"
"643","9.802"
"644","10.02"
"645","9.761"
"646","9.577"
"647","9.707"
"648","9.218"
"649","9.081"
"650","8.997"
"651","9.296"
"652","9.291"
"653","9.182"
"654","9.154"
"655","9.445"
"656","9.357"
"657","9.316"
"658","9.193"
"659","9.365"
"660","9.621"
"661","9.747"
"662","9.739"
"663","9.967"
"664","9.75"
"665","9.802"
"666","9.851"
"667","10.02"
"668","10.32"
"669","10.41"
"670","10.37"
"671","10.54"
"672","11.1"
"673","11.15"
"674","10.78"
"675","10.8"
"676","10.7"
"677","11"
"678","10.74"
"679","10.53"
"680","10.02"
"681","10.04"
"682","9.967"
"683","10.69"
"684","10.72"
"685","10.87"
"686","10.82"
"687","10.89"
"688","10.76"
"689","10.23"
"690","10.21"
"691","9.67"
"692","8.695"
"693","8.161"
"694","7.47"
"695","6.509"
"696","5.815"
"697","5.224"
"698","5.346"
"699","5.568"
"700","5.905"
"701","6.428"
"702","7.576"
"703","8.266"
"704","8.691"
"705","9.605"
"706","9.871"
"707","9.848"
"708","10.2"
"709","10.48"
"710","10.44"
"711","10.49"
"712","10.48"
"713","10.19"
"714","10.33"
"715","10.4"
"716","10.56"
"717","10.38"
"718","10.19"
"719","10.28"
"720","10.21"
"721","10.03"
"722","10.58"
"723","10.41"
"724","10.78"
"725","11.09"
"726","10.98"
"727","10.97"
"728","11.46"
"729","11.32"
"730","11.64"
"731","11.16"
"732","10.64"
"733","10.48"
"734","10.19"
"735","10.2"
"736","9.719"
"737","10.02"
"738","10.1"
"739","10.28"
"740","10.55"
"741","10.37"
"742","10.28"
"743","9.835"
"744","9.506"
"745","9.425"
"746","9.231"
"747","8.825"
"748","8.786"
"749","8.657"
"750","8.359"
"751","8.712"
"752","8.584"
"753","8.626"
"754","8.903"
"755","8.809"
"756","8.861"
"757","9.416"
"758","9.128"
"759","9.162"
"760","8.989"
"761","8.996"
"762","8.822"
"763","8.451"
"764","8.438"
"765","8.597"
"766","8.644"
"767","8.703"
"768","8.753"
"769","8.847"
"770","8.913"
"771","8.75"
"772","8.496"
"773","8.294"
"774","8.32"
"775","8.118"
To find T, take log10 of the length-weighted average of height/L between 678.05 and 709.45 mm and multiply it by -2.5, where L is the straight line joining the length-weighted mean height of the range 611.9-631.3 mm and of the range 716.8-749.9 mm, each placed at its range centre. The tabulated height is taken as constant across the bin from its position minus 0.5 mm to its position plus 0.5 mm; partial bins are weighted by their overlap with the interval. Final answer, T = 0.169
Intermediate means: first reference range 10.7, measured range 8.9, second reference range 10.2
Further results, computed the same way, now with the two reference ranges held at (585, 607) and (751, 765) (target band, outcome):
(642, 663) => -0.068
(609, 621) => -0.205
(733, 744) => -0.147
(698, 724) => -0.068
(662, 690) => -0.177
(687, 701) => 0.150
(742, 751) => -0.033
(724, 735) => -0.230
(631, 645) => -0.115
